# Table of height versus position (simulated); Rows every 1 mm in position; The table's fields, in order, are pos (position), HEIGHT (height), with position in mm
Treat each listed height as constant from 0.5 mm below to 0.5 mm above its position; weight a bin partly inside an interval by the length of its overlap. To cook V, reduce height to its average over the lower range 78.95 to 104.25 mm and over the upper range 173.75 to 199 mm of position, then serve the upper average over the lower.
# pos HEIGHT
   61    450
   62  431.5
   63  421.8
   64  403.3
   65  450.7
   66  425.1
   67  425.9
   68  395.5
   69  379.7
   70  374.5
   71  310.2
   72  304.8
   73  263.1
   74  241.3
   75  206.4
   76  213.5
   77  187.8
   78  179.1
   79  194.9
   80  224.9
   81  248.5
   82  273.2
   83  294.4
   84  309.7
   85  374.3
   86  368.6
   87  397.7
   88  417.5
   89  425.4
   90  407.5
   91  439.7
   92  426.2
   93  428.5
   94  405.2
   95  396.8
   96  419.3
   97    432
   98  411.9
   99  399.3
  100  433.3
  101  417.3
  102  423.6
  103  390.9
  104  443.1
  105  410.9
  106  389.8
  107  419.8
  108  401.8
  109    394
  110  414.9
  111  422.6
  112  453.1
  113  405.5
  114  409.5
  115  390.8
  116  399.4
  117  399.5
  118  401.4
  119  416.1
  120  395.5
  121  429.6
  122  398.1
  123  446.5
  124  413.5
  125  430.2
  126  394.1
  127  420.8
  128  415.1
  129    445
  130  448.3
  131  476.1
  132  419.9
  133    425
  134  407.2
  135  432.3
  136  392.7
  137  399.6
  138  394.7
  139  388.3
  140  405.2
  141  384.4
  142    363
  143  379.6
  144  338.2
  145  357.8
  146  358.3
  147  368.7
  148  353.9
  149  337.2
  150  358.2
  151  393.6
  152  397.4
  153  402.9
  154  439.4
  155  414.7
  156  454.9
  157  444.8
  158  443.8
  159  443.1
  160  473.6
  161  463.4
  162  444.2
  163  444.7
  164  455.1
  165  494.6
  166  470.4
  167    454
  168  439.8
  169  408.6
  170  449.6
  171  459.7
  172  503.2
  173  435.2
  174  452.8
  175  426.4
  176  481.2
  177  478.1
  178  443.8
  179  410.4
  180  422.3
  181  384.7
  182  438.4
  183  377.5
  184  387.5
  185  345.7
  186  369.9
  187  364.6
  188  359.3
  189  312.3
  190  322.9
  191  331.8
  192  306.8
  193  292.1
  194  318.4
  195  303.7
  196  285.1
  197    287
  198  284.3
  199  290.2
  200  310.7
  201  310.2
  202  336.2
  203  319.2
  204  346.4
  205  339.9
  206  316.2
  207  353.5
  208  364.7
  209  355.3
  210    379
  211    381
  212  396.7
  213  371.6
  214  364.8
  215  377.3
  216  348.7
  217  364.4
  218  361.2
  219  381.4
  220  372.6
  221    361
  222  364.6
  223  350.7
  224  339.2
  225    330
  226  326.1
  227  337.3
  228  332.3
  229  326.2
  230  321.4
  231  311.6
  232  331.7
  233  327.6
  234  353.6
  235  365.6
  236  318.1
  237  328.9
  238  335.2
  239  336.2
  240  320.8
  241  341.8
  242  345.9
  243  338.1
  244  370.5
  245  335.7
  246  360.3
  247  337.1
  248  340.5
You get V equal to 0.96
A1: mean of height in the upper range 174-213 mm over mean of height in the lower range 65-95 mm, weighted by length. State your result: 1.08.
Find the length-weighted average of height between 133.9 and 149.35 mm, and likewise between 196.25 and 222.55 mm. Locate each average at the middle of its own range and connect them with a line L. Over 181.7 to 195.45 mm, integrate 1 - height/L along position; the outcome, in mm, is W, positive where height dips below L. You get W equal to 0.5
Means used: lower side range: 378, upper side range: 347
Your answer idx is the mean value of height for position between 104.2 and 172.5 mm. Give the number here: 416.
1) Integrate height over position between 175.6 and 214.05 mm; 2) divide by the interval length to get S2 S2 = 355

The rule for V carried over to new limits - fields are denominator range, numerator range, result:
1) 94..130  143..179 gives 1.03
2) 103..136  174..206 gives 0.85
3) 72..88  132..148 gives 1.42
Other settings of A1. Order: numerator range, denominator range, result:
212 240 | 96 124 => 0.84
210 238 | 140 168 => 0.85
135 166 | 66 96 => 1.23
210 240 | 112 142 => 0.84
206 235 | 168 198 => 0.92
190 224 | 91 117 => 0.82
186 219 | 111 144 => 0.82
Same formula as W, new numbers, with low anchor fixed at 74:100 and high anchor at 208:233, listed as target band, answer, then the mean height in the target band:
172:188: -3.1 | 416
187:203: 1.8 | 312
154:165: -3.3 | 450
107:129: -4.5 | 413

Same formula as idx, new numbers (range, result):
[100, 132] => 417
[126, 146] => 403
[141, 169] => 414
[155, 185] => 442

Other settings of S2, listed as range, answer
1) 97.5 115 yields 414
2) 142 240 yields 375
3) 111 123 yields 411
